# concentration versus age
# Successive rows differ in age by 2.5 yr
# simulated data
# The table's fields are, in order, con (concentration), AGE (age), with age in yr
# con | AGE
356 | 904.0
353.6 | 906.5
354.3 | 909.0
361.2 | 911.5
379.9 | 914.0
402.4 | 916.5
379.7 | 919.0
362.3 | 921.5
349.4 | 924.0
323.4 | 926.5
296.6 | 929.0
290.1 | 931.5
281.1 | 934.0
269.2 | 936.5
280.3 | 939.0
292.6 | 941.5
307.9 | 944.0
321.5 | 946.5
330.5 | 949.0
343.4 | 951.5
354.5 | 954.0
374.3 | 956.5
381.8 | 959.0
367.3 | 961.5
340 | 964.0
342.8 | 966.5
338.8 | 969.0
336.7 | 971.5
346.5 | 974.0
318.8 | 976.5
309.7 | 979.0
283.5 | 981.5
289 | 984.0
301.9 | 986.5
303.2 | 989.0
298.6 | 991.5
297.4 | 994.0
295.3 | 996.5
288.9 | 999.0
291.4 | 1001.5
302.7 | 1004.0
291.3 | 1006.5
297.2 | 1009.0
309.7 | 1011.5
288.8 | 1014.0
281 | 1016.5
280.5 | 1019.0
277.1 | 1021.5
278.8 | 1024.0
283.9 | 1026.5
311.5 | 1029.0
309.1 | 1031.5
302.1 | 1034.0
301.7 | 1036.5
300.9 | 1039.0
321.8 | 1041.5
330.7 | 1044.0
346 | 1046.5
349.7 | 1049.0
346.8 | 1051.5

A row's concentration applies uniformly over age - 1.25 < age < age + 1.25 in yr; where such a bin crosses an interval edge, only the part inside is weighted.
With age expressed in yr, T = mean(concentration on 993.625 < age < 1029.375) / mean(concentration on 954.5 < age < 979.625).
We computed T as 0.84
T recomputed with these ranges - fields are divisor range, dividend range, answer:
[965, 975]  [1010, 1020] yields 0.85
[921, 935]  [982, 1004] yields 0.94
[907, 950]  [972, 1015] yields 0.92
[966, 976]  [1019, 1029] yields 0.84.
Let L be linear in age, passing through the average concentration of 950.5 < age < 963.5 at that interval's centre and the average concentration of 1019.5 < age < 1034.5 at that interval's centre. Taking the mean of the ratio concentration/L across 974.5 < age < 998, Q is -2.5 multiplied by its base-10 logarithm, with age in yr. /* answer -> 0.11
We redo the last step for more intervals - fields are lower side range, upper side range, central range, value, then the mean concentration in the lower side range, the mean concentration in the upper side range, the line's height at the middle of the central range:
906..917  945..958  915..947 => 0.121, 369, 345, 357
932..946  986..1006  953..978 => -0.195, 288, 297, 292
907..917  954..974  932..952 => 0.196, 371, 354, 361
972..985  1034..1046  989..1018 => 0.063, 311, 315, 313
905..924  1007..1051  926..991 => 0.078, 369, 305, 344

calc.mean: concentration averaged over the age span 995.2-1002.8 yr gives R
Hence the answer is 292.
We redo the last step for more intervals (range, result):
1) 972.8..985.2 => 309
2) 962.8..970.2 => 341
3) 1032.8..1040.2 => 302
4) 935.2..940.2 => 275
